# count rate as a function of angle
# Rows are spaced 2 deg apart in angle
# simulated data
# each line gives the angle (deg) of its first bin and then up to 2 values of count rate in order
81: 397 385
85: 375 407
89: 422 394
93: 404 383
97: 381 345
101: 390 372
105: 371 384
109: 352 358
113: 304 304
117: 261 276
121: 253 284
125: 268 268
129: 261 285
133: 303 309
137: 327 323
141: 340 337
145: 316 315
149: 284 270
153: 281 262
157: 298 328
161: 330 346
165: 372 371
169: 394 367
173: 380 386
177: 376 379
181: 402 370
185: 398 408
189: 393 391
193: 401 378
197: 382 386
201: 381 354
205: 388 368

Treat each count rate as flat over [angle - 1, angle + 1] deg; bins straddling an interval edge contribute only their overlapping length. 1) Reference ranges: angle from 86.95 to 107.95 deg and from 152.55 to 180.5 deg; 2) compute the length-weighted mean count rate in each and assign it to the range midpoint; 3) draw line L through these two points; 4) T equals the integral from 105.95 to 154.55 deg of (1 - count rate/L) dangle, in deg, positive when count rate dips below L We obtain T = 8.78 deg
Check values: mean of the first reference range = 386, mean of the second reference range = 350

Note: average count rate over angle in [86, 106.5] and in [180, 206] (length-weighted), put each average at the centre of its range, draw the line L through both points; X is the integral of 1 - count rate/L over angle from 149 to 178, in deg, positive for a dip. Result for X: 3.7 deg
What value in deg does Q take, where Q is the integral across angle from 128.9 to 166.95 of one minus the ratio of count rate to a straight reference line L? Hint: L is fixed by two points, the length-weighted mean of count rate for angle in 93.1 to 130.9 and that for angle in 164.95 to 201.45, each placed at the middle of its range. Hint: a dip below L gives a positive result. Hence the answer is 4.6 deg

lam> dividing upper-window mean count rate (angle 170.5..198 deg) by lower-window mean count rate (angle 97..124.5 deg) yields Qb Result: 1.2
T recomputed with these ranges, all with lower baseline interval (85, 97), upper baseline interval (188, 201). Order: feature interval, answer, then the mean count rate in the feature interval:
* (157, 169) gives 1.29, 349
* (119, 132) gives 4.10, 270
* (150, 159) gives 2.49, 283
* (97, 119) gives 2.98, 343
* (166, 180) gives 0.40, 379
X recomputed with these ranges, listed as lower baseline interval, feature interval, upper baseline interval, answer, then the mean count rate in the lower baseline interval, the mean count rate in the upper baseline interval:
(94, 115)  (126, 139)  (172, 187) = 2.67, 361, 386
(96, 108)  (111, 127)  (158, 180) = 3.83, 374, 366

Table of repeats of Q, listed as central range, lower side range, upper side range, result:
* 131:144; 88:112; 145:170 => 0.79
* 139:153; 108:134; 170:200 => 0.78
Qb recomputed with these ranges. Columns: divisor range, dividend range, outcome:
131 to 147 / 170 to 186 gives 1.20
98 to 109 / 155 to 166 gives 0.89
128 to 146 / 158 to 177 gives 1.17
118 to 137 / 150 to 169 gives 1.14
